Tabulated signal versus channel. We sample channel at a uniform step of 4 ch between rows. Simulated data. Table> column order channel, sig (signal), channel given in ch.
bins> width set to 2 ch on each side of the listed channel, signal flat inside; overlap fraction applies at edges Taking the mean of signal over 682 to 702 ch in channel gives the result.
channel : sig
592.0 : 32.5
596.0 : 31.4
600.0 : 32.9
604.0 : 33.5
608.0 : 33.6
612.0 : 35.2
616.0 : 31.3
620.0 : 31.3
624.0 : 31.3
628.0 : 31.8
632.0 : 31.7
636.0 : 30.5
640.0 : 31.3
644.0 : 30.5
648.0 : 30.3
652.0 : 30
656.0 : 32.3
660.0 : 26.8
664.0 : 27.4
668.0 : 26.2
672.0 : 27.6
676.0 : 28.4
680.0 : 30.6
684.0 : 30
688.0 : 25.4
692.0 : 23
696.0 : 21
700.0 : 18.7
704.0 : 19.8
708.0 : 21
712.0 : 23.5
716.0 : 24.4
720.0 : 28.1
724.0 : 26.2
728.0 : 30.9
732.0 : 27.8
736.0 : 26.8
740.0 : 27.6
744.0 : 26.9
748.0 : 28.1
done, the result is 23.6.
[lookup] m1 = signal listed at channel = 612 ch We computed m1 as 35.2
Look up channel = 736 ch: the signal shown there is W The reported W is 26.8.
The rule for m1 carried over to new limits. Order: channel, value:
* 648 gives 30.3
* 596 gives 31.4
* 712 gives 23.5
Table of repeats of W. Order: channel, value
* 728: 30.9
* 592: 32.5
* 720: 28.1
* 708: 21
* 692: 23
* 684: 30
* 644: 30.5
